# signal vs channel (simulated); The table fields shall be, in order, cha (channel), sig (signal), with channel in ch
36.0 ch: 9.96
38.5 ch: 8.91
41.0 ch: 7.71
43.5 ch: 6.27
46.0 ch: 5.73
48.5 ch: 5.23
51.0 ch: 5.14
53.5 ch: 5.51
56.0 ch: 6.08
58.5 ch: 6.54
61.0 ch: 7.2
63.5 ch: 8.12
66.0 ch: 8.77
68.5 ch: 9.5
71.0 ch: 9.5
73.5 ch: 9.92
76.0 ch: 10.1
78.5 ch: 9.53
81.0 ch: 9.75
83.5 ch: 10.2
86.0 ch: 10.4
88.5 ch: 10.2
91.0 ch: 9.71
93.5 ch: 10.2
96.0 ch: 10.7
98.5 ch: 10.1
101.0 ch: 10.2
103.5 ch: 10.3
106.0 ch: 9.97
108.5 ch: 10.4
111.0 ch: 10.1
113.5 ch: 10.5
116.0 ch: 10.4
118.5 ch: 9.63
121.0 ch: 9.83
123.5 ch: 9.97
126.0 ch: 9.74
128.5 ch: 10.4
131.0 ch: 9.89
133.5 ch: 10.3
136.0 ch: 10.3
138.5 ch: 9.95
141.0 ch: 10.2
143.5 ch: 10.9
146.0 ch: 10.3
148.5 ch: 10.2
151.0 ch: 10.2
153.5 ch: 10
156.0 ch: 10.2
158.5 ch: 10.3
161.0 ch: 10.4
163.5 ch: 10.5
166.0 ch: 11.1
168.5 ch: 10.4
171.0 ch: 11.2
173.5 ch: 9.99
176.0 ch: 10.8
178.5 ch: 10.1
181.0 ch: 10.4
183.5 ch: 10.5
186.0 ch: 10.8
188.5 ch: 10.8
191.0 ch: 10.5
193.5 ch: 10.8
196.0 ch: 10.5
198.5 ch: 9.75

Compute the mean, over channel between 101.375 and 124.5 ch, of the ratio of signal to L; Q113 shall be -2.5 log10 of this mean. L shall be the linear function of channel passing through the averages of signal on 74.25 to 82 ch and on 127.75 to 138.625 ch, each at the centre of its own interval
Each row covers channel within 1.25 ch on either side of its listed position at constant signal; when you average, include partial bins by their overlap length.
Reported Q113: -0.01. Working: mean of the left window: 9.8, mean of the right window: 10.2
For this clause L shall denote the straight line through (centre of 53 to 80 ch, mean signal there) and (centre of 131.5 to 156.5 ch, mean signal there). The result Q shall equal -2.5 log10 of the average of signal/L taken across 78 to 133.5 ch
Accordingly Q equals -0.09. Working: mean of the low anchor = 8.34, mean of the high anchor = 10.2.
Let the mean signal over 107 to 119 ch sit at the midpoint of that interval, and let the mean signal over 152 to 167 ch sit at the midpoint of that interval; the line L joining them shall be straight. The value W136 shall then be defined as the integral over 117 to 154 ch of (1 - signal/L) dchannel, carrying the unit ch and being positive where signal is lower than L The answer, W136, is 0.69 ch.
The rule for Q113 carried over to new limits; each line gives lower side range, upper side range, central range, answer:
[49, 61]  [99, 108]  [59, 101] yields -0.19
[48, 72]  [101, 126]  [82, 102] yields -0.15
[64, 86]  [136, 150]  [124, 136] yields 0.01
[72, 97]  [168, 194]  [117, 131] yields 0.04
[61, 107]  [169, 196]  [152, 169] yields 0.00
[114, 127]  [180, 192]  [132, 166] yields -0.01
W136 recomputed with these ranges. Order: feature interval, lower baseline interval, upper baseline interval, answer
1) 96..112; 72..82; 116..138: -0.5 ch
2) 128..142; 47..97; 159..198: -0.6 ch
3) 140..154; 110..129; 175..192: -0.1 ch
